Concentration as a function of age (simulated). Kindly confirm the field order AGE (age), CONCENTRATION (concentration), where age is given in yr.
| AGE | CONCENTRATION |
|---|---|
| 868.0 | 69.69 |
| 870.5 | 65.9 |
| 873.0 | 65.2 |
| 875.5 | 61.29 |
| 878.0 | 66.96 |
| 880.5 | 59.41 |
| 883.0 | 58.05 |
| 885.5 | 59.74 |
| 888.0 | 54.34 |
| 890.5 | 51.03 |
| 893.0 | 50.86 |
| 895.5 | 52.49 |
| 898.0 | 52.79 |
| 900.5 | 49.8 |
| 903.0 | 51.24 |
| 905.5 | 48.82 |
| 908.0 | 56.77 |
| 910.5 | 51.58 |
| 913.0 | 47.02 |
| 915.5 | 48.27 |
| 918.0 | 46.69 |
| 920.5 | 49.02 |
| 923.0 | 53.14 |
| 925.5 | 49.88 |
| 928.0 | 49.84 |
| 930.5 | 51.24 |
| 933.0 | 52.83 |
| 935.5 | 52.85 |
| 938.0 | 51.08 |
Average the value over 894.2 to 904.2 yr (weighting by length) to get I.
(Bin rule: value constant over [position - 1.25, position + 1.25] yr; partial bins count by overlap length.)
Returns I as 51.6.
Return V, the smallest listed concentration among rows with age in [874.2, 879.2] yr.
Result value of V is 61.29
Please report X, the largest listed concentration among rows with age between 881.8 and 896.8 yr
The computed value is 59.74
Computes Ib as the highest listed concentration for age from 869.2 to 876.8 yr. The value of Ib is 65.9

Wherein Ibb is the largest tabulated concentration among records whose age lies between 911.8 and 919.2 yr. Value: 48.27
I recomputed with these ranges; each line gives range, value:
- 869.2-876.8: 64.2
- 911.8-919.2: 47.3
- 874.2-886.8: 61.1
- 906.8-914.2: 51.8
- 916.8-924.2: 49.6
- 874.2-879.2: 64.1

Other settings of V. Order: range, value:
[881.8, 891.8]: 51.03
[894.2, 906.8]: 48.82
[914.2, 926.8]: 46.69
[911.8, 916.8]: 47.02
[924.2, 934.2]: 49.84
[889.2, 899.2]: 50.86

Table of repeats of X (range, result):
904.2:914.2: 56.77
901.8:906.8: 51.24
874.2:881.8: 66.96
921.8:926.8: 53.14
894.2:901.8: 52.79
